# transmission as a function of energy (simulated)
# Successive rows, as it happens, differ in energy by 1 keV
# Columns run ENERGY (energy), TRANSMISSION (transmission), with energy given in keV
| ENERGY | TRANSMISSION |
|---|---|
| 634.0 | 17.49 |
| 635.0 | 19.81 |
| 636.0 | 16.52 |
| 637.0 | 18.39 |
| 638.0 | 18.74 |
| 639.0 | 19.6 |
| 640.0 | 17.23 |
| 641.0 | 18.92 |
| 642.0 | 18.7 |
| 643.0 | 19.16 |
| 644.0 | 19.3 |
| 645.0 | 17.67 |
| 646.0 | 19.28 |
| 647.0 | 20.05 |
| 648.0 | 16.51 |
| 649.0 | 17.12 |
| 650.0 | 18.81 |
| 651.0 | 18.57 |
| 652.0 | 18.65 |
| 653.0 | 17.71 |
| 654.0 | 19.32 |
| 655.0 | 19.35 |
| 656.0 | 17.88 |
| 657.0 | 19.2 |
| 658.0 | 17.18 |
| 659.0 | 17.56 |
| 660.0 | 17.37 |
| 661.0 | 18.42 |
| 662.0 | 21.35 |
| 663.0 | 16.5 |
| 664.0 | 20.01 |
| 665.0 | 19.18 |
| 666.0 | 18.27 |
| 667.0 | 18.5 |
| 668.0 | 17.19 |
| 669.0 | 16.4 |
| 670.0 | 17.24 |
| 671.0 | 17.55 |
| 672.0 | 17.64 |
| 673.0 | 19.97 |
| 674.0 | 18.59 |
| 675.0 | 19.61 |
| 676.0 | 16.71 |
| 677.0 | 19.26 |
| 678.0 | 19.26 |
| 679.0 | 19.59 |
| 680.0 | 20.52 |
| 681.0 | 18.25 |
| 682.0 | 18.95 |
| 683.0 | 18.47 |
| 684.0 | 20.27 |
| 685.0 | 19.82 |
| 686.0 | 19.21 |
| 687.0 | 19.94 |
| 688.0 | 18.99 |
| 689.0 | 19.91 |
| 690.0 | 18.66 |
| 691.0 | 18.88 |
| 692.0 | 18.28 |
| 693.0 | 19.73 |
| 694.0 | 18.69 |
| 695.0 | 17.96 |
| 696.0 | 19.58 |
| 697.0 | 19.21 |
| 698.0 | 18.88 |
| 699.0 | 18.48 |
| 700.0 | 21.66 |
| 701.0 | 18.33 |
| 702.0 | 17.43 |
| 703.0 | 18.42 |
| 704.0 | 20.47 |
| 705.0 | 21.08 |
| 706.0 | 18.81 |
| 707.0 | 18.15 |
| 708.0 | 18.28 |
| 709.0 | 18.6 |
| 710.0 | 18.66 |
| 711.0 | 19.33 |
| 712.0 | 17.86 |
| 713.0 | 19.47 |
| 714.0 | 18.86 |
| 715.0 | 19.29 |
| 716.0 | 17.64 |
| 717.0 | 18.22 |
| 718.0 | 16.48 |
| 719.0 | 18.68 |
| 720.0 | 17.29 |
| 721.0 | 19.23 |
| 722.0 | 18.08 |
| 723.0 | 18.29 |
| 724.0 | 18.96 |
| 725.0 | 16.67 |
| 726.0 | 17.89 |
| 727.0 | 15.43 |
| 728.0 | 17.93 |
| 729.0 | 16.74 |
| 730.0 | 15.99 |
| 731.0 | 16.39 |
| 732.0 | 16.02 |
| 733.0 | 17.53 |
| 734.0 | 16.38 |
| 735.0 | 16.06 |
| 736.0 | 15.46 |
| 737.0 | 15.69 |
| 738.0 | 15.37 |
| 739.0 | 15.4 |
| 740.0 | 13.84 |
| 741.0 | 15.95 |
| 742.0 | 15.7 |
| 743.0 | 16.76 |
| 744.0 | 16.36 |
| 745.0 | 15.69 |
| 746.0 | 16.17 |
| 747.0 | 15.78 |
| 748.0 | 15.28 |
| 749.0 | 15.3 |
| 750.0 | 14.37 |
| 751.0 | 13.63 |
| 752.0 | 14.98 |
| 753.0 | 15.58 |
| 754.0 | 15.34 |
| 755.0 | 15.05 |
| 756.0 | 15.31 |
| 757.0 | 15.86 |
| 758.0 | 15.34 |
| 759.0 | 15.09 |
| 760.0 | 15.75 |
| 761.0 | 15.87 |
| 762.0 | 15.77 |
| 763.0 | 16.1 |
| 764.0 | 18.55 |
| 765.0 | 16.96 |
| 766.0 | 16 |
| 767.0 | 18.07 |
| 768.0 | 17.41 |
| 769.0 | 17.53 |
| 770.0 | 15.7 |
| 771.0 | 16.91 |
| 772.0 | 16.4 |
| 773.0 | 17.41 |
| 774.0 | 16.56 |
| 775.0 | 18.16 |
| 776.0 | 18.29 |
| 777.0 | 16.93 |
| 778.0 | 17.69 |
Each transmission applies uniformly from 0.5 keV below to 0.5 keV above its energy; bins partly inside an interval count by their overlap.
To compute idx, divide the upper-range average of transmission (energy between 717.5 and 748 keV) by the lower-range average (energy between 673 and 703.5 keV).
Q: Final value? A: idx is 0.9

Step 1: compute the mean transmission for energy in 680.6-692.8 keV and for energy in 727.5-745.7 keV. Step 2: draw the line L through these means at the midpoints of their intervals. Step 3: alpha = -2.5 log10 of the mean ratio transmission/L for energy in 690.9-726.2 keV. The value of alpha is -0.05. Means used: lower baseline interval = 19.2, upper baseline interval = 16.1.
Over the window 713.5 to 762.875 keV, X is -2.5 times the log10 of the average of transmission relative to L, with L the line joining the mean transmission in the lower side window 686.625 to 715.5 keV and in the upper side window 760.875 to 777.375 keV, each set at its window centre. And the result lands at 0.10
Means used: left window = 19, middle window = 16.3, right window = 17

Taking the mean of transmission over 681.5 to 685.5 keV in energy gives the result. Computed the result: 19.4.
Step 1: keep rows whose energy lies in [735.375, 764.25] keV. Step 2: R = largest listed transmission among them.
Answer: 18.55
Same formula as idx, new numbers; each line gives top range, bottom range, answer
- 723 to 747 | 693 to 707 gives 0.85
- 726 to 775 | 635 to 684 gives 0.87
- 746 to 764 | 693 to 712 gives 0.81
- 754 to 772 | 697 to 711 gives 0.86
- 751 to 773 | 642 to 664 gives 0.87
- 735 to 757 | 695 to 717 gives 0.81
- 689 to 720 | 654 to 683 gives 1.02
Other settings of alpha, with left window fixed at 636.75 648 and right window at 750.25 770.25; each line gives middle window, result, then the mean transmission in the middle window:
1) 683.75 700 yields -0.10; 19.2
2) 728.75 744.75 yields 0.04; 16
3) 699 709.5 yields -0.11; 19.1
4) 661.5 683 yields -0.03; 18.6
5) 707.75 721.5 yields -0.08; 18.4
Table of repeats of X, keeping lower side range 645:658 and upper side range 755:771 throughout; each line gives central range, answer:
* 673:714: -0.08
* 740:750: 0.06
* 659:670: 0.00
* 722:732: -0.01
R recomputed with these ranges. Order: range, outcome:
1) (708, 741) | 19.47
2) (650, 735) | 21.66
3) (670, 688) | 20.52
